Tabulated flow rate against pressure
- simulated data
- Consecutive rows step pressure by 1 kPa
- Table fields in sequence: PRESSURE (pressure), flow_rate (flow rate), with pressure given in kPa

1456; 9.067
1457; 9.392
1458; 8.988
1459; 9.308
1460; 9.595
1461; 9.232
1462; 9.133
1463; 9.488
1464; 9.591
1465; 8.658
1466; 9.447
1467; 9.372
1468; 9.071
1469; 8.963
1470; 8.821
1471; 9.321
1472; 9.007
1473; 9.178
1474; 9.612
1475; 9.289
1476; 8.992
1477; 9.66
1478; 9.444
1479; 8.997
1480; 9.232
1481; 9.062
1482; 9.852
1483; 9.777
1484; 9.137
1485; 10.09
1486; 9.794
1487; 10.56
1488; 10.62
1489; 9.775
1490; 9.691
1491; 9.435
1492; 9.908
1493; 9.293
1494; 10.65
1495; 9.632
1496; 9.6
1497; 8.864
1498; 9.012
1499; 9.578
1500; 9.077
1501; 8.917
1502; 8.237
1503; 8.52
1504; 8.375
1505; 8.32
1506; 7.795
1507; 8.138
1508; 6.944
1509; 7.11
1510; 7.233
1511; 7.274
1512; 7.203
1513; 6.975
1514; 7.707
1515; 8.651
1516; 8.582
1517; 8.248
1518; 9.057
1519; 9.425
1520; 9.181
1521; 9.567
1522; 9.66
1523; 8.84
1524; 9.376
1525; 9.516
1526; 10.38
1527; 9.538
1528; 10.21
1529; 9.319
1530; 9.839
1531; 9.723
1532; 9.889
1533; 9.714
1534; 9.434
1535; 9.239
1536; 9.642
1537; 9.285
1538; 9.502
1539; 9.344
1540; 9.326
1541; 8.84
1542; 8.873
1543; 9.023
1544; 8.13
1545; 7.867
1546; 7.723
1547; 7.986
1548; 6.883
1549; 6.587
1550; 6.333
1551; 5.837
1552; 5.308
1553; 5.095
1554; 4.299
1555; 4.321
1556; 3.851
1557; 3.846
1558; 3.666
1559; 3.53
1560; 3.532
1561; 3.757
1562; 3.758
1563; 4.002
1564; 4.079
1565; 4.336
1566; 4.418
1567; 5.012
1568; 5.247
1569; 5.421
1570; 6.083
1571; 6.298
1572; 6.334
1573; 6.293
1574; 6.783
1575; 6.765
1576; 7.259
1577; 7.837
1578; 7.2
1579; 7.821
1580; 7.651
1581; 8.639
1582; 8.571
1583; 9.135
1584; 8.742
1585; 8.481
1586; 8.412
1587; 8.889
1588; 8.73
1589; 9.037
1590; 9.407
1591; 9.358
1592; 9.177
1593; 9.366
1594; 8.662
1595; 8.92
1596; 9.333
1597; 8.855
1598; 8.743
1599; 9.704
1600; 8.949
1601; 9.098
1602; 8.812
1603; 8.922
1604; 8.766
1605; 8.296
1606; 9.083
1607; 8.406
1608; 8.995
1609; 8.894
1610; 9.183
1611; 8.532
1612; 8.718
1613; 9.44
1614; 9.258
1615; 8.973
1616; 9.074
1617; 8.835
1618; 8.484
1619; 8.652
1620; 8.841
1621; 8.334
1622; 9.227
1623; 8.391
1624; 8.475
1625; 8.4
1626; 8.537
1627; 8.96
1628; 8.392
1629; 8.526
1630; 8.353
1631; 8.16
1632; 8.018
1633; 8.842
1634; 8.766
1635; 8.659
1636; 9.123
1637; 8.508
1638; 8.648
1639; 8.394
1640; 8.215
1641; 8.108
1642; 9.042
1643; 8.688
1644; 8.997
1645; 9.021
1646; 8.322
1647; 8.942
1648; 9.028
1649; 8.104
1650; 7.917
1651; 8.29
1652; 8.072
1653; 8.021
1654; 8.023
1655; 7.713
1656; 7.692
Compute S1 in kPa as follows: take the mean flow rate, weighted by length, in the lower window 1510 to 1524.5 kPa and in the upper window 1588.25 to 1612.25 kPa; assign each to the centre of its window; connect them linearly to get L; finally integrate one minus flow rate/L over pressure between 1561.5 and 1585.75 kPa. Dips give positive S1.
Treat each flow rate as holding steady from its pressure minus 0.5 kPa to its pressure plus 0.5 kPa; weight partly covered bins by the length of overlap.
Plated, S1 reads 6.3 kPa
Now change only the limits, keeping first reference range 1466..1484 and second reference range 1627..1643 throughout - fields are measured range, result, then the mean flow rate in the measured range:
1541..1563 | 7.82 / 5.76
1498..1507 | 0.54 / 8.6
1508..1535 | 0.53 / 8.88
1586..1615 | -0.93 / 8.97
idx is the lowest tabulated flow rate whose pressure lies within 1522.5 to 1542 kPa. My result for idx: 8.84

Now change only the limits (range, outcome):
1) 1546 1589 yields 3.53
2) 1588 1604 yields 8.662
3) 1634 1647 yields 8.108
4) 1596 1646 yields 8.018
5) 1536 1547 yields 7.723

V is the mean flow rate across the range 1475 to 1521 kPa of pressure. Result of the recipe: 8.94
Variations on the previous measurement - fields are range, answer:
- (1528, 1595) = 7.26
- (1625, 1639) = 8.56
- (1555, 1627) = 7.63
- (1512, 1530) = 9.04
